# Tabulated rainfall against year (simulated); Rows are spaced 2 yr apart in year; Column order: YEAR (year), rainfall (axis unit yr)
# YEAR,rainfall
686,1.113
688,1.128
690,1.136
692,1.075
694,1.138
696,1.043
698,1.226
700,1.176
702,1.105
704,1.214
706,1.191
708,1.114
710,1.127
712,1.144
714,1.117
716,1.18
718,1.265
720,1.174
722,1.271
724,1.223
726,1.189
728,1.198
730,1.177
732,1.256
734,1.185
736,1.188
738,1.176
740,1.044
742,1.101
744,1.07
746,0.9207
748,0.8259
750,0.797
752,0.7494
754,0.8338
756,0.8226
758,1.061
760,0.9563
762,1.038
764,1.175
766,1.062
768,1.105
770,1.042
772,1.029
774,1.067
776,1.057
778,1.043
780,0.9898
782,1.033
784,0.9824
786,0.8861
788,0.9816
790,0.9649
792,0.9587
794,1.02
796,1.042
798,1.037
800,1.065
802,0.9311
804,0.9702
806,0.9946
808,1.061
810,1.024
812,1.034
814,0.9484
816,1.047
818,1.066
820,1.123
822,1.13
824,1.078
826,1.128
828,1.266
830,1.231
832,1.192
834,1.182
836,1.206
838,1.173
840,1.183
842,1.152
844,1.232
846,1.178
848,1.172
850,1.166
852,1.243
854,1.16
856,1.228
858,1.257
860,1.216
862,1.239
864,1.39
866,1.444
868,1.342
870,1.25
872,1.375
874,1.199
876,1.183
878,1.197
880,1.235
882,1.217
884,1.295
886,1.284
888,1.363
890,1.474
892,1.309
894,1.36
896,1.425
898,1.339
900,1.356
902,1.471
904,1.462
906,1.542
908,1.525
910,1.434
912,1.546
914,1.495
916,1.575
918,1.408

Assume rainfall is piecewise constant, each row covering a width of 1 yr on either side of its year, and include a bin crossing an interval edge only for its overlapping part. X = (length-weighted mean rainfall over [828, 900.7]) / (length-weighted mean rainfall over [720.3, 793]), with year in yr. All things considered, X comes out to 1.21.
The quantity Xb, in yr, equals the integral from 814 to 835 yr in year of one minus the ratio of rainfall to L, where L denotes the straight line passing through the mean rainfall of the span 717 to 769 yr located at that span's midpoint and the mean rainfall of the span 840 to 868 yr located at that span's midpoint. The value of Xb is 1.05 yr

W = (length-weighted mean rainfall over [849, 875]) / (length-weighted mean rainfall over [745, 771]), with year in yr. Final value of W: 1.33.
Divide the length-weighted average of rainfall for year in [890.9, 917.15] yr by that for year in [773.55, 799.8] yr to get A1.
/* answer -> 1.4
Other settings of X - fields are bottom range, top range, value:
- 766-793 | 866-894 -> 1.28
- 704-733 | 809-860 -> 0.97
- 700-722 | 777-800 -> 0.85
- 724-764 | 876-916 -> 1.33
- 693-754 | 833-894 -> 1.12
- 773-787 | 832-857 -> 1.18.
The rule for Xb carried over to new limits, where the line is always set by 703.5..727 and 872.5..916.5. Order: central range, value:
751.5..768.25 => 3.4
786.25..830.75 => 8.2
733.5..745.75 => 1.0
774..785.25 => 2.1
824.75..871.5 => 3.4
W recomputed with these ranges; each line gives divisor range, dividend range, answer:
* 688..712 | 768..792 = 0.88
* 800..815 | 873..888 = 1.24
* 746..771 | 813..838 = 1.19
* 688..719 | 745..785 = 0.85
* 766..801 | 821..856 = 1.16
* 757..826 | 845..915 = 1.29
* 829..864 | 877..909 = 1.13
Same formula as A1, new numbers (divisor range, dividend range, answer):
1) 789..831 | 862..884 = 1.22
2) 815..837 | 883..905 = 1.20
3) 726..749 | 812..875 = 1.08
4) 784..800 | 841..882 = 1.26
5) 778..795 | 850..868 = 1.29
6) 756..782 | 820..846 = 1.13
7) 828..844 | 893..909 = 1.20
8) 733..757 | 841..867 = 1.27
